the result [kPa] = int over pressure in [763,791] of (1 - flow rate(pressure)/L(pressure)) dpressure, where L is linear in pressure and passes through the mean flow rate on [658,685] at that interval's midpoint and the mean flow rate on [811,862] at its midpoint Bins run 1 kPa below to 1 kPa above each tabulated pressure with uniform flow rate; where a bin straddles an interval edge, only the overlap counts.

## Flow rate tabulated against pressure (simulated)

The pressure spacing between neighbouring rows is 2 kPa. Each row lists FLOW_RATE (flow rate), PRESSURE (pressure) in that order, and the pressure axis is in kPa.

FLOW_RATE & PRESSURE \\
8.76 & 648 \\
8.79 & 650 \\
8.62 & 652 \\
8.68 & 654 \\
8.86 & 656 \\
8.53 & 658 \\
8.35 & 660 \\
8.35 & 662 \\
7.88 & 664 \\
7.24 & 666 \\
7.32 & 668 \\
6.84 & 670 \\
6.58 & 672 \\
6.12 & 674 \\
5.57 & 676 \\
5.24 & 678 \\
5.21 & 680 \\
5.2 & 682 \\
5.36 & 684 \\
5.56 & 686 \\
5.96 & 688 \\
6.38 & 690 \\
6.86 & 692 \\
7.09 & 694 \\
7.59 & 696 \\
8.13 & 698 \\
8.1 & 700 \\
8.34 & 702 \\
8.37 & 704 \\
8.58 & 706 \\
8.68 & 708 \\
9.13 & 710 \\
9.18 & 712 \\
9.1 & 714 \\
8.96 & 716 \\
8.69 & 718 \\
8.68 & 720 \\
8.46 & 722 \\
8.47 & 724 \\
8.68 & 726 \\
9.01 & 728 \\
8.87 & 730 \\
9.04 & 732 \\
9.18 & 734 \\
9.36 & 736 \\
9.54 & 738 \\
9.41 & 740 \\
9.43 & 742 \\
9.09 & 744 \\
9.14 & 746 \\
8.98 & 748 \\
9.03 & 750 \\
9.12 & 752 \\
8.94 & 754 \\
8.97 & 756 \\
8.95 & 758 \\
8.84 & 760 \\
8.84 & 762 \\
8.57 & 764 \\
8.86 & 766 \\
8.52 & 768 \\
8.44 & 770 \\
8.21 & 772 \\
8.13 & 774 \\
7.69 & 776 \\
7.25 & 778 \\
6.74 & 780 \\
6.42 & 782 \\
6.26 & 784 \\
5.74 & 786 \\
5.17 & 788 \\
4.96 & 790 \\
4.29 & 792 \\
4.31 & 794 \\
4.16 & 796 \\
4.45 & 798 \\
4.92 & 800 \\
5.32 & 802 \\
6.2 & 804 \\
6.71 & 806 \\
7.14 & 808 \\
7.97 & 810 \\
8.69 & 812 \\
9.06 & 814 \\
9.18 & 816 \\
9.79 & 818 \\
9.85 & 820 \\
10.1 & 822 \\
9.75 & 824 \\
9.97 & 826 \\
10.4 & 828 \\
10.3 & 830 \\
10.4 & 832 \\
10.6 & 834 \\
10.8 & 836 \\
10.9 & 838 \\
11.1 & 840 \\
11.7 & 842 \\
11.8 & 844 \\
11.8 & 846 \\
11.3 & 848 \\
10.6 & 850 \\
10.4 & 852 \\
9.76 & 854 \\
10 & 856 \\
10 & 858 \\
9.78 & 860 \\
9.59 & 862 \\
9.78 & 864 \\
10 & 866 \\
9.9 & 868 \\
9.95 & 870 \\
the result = 5.4 kPa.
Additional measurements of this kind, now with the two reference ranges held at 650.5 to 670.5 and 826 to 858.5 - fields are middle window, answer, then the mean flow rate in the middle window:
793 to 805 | 6.19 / 4.89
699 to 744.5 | 0.59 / 8.88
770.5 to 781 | 2.28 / 7.64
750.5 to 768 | 1.22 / 8.87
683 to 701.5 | 3.79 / 6.82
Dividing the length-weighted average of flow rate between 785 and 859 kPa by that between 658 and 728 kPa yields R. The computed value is 1.15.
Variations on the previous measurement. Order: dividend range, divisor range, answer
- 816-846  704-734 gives 1.19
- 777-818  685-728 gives 0.78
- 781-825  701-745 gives 0.77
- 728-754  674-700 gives 1.47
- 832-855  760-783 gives 1.37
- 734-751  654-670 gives 1.15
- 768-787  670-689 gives 1.28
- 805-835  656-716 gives 1.27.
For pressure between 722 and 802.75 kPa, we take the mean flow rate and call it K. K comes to 7.75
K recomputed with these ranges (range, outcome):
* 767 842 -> 7.89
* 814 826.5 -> 9.71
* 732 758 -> 9.17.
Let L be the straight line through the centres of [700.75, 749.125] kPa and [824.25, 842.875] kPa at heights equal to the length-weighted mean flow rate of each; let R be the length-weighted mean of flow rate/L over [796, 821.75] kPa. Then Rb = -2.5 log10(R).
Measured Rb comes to 0.36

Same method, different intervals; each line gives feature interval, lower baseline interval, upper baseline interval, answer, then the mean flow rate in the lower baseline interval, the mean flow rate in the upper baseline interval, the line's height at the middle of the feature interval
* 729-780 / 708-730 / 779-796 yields -0.24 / 8.83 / 5.41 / 7.06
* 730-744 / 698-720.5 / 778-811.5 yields -0.20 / 8.68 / 5.76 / 7.74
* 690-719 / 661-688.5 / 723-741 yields -0.07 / 6.32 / 9.06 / 7.75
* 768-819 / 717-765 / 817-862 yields 0.41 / 8.97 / 10.5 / 9.78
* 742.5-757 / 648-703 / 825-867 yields -0.05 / 7.17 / 10.5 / 8.63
